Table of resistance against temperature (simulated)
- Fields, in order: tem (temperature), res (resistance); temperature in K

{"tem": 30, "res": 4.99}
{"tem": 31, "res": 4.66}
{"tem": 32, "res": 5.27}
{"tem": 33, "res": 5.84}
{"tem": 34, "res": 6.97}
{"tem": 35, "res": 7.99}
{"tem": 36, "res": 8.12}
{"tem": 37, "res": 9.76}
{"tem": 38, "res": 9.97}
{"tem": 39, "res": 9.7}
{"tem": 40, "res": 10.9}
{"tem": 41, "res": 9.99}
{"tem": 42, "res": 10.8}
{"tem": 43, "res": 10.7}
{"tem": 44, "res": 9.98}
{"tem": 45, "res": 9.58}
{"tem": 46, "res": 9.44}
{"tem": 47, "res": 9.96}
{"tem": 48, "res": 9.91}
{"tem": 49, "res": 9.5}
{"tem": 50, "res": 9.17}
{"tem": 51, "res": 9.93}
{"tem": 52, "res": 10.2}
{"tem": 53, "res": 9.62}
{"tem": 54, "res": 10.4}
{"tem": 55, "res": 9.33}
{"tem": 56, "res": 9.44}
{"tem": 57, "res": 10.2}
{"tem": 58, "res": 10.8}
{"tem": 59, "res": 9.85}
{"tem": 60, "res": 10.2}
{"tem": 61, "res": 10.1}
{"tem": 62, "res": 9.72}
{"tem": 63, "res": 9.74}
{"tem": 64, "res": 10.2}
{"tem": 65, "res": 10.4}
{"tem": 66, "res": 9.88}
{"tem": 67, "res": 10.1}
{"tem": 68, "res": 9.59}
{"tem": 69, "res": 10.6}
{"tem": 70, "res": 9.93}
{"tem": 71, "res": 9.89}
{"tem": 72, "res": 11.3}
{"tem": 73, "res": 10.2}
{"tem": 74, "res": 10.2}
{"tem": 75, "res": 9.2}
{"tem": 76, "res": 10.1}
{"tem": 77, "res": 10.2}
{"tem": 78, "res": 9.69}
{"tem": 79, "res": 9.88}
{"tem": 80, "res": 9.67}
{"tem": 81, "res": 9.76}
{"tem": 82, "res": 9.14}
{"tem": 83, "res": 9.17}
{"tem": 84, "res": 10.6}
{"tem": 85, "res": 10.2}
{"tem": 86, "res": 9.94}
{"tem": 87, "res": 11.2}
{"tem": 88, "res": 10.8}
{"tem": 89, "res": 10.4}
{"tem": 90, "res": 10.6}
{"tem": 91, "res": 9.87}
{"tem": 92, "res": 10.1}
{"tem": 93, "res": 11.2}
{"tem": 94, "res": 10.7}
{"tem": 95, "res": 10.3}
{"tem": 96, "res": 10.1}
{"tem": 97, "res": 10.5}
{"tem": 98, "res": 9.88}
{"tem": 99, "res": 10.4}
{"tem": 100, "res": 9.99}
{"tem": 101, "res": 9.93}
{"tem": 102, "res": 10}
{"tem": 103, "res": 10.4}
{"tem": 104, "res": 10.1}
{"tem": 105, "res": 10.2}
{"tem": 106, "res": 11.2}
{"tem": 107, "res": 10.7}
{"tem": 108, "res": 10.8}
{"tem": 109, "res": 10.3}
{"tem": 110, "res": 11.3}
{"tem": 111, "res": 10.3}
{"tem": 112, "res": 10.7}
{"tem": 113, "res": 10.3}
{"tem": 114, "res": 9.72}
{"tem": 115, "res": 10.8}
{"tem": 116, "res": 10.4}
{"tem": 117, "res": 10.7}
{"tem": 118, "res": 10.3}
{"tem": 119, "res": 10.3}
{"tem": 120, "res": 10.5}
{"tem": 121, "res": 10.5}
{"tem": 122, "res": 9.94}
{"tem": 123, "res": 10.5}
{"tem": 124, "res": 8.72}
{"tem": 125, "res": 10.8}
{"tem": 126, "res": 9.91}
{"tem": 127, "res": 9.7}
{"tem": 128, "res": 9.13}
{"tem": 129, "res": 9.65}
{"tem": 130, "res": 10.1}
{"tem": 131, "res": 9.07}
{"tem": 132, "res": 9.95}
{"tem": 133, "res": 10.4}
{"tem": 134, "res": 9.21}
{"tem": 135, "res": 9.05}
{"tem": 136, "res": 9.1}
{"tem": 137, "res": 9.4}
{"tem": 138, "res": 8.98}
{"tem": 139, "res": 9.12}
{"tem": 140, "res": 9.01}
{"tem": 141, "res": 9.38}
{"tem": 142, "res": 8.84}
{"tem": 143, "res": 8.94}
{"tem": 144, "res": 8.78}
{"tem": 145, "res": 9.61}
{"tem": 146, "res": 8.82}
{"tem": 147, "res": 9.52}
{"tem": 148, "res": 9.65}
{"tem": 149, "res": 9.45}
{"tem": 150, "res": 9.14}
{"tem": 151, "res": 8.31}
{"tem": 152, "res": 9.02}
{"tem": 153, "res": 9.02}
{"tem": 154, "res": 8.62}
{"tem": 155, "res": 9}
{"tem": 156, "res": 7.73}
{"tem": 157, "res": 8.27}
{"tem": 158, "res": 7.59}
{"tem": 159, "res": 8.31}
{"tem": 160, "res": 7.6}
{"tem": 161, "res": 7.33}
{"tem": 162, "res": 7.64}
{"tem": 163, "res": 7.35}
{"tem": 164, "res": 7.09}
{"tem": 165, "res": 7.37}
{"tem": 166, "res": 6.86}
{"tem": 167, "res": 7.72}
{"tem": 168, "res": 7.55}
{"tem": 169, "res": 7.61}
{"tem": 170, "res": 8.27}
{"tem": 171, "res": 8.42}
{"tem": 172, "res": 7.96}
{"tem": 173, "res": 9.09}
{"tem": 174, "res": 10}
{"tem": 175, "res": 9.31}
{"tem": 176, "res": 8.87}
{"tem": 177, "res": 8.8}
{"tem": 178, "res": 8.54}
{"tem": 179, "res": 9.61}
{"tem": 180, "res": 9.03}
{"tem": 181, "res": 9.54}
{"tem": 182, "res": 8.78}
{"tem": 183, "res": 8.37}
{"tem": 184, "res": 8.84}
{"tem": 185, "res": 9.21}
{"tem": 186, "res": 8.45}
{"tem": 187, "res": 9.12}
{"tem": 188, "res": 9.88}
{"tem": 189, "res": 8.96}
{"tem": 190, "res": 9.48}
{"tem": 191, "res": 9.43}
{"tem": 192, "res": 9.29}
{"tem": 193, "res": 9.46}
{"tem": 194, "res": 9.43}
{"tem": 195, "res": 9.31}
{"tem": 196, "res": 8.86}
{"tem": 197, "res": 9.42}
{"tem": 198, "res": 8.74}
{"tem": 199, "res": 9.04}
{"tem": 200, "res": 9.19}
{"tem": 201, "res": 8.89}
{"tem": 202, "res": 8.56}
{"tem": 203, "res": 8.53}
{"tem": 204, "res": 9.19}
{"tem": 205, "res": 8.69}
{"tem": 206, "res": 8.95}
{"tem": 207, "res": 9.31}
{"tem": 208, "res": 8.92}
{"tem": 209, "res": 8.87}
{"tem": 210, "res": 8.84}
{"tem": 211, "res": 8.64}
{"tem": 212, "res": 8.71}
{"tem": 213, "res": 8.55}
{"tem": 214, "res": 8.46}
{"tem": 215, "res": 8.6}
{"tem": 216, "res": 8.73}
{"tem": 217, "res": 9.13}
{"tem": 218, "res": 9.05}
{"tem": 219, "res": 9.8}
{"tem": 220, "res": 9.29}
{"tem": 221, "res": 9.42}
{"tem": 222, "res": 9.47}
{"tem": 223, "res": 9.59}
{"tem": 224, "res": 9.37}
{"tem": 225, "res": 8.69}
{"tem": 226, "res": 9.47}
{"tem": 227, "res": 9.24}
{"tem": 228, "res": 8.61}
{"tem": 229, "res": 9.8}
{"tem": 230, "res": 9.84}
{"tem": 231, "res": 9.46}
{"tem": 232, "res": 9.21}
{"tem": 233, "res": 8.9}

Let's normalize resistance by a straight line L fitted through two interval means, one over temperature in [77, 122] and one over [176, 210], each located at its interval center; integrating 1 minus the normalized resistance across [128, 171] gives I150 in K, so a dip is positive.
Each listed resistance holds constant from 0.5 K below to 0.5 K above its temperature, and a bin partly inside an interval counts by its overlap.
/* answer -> 4.40 K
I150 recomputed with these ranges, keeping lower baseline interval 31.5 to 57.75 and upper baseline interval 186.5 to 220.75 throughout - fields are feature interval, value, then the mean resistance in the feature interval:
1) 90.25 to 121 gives -3.9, 10.4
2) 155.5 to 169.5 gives 2.4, 7.57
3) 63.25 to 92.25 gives -2.5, 10.1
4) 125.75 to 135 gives -0.5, 9.64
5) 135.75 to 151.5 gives 0.0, 9.13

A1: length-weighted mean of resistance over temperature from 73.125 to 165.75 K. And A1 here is 9.64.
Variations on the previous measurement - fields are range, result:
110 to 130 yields 10.2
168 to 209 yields 8.96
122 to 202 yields 8.91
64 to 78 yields 10.1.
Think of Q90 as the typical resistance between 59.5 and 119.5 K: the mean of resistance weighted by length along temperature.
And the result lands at 10.2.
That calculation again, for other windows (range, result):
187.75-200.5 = 9.26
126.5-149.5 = 9.34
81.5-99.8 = 10.3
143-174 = 8.33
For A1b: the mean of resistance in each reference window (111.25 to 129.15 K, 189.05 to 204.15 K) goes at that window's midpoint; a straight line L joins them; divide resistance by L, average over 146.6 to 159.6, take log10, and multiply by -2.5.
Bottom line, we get 0.116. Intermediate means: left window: 10.2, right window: 9.11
